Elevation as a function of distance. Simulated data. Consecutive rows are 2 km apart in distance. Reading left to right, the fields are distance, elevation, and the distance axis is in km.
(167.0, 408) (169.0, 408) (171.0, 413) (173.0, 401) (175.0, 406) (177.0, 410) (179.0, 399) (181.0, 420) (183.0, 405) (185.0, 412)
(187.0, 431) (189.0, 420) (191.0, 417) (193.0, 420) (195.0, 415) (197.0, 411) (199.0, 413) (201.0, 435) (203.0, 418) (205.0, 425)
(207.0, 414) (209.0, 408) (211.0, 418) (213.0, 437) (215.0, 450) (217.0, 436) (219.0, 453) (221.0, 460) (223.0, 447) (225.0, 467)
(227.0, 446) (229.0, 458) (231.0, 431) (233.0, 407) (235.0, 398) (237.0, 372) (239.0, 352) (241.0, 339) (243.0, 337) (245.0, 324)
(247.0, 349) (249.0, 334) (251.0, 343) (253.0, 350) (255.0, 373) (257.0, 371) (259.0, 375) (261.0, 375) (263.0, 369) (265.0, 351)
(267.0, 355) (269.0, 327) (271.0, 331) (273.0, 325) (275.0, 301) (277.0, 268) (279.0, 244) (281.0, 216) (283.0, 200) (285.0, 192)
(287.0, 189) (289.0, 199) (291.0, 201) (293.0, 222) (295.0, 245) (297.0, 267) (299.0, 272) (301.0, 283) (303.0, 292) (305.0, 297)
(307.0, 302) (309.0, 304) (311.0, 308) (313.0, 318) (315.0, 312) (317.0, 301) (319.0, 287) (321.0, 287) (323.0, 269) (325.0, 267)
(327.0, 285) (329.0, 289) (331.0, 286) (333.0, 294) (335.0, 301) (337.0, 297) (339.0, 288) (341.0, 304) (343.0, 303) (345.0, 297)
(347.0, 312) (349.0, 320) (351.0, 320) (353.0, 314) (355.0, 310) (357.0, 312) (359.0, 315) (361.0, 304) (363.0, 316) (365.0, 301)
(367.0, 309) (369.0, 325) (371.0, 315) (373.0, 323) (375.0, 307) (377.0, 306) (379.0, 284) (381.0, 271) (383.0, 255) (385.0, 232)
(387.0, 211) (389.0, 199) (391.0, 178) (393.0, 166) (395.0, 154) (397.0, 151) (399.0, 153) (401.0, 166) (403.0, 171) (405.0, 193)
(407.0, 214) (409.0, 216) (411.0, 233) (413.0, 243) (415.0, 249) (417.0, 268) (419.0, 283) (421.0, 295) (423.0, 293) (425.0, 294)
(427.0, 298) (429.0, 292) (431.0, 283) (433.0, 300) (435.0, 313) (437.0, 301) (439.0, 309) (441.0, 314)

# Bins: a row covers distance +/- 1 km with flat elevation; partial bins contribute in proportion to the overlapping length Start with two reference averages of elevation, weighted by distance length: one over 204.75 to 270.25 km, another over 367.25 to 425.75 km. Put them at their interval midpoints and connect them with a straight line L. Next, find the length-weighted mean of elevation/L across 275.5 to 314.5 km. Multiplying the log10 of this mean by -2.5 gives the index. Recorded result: 0.30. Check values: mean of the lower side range 392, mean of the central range 255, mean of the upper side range 240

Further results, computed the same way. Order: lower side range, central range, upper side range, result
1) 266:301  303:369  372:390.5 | -0.16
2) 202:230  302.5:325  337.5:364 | 0.16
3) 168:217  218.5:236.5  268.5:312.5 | -0.21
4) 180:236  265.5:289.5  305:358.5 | 0.32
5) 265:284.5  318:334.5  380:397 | -0.14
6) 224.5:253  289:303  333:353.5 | 0.34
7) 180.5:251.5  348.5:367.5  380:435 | -0.12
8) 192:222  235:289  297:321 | 0.13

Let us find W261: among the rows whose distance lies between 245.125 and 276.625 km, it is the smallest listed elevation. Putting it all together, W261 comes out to 301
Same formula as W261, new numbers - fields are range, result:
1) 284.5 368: 189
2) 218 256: 324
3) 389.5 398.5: 151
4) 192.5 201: 411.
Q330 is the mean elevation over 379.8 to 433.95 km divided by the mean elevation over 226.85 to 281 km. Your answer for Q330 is 0.7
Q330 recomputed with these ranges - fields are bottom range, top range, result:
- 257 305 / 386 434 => 0.82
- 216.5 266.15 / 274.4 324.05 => 0.68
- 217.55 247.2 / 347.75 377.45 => 0.77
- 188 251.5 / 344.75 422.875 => 0.63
